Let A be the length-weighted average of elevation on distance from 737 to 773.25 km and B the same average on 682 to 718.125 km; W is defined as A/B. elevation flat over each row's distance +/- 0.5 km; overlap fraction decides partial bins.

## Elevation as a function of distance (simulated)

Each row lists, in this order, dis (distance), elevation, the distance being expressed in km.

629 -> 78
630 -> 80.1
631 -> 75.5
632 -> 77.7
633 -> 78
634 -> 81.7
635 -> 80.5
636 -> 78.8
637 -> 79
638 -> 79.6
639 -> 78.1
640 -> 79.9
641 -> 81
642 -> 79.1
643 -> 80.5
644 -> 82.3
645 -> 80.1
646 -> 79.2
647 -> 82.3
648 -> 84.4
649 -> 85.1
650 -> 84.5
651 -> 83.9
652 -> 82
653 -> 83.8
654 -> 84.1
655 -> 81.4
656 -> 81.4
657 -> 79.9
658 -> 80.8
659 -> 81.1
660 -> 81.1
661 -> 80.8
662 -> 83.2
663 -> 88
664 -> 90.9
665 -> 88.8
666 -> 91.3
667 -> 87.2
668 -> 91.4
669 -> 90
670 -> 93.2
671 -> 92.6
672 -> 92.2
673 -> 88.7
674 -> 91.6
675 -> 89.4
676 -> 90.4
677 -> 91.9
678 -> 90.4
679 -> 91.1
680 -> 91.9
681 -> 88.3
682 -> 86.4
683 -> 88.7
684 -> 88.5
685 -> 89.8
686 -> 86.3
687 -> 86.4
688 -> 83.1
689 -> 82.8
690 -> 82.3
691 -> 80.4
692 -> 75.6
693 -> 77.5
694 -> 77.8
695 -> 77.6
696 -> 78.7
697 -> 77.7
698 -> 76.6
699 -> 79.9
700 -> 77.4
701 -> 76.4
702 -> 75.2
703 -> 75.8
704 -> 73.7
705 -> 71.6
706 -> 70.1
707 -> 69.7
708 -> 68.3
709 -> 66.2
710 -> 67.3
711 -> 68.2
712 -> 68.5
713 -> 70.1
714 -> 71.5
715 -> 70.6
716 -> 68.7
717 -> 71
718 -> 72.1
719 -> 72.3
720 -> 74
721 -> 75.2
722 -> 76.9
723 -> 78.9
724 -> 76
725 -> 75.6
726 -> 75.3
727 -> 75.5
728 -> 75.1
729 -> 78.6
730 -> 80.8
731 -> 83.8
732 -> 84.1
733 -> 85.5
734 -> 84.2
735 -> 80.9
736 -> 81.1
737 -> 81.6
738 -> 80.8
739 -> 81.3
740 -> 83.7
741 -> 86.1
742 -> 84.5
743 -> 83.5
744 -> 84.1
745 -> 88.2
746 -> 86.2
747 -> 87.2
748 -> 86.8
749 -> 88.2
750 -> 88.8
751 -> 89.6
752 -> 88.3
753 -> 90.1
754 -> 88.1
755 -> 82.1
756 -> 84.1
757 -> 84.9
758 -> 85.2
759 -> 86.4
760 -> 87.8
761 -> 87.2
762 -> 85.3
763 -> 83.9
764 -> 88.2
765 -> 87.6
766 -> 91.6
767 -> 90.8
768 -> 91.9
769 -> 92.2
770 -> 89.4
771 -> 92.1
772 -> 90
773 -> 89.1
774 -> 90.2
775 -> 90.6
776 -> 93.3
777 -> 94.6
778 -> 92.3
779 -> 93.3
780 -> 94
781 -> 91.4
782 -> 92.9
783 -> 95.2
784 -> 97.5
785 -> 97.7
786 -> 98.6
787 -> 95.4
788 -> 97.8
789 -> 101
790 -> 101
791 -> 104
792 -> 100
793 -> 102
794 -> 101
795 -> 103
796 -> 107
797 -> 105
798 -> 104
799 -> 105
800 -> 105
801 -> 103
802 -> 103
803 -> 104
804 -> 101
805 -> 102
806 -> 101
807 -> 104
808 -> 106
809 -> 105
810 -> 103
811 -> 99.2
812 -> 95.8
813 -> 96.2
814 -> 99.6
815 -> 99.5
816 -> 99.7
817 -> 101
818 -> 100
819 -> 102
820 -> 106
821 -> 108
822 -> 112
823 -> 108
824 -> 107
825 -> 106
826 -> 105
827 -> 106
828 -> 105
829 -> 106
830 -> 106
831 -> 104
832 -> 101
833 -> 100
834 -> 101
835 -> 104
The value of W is 1.1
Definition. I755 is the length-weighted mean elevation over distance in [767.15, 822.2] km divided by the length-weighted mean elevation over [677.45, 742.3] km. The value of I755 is 1.3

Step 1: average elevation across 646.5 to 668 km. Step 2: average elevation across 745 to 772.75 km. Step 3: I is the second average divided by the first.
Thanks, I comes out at 1.0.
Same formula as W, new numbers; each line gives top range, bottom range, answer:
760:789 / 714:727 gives 1.25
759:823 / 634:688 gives 1.14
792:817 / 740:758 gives 1.18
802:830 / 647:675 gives 1.20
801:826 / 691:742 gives 1.35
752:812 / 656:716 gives 1.17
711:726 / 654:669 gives 0.86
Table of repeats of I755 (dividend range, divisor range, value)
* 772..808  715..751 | 1.23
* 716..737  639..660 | 0.95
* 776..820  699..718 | 1.40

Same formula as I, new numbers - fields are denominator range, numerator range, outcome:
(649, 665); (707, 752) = 0.94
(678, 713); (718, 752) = 1.04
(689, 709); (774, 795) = 1.27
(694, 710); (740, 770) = 1.17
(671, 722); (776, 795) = 1.23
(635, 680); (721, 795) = 1.04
